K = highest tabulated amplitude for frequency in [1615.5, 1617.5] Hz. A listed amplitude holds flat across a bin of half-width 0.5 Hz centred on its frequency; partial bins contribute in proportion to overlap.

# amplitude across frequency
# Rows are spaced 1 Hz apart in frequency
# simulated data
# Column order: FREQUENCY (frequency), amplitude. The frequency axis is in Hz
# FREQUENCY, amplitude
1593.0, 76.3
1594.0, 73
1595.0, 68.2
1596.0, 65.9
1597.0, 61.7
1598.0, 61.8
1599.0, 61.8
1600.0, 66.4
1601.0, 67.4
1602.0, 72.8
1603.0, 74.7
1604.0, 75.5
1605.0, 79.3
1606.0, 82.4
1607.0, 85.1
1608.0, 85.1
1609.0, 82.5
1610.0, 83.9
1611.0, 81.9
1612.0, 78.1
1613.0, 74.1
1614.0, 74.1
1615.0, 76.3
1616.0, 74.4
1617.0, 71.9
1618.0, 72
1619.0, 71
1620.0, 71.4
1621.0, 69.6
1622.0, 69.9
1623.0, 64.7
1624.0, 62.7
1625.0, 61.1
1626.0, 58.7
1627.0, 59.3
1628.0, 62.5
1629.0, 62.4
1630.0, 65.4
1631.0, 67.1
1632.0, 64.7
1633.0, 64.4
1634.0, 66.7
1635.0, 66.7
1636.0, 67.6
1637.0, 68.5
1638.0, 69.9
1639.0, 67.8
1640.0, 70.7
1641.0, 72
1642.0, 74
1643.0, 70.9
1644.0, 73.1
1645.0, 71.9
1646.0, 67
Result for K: 74.4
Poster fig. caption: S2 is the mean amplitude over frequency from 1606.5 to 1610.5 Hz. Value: 84.2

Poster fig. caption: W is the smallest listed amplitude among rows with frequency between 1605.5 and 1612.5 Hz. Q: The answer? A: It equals 78.1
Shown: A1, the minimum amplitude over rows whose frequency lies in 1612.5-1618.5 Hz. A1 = 71.9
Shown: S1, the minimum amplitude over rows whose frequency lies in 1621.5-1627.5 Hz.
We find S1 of 58.7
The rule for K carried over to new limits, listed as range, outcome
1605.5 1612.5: 85.1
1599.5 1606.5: 82.4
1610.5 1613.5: 81.9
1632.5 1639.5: 69.9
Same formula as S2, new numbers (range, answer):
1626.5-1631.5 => 63.3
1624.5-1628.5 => 60.4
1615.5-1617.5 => 73.2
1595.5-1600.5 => 63.5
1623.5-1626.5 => 60.8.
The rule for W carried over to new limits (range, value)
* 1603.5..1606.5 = 75.5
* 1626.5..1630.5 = 59.3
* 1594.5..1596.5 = 65.9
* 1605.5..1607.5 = 82.4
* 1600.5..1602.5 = 67.4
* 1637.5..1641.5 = 67.8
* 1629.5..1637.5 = 64.4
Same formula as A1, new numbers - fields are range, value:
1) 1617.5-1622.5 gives 69.6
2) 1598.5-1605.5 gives 61.8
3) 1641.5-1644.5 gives 70.9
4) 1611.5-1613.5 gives 74.1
